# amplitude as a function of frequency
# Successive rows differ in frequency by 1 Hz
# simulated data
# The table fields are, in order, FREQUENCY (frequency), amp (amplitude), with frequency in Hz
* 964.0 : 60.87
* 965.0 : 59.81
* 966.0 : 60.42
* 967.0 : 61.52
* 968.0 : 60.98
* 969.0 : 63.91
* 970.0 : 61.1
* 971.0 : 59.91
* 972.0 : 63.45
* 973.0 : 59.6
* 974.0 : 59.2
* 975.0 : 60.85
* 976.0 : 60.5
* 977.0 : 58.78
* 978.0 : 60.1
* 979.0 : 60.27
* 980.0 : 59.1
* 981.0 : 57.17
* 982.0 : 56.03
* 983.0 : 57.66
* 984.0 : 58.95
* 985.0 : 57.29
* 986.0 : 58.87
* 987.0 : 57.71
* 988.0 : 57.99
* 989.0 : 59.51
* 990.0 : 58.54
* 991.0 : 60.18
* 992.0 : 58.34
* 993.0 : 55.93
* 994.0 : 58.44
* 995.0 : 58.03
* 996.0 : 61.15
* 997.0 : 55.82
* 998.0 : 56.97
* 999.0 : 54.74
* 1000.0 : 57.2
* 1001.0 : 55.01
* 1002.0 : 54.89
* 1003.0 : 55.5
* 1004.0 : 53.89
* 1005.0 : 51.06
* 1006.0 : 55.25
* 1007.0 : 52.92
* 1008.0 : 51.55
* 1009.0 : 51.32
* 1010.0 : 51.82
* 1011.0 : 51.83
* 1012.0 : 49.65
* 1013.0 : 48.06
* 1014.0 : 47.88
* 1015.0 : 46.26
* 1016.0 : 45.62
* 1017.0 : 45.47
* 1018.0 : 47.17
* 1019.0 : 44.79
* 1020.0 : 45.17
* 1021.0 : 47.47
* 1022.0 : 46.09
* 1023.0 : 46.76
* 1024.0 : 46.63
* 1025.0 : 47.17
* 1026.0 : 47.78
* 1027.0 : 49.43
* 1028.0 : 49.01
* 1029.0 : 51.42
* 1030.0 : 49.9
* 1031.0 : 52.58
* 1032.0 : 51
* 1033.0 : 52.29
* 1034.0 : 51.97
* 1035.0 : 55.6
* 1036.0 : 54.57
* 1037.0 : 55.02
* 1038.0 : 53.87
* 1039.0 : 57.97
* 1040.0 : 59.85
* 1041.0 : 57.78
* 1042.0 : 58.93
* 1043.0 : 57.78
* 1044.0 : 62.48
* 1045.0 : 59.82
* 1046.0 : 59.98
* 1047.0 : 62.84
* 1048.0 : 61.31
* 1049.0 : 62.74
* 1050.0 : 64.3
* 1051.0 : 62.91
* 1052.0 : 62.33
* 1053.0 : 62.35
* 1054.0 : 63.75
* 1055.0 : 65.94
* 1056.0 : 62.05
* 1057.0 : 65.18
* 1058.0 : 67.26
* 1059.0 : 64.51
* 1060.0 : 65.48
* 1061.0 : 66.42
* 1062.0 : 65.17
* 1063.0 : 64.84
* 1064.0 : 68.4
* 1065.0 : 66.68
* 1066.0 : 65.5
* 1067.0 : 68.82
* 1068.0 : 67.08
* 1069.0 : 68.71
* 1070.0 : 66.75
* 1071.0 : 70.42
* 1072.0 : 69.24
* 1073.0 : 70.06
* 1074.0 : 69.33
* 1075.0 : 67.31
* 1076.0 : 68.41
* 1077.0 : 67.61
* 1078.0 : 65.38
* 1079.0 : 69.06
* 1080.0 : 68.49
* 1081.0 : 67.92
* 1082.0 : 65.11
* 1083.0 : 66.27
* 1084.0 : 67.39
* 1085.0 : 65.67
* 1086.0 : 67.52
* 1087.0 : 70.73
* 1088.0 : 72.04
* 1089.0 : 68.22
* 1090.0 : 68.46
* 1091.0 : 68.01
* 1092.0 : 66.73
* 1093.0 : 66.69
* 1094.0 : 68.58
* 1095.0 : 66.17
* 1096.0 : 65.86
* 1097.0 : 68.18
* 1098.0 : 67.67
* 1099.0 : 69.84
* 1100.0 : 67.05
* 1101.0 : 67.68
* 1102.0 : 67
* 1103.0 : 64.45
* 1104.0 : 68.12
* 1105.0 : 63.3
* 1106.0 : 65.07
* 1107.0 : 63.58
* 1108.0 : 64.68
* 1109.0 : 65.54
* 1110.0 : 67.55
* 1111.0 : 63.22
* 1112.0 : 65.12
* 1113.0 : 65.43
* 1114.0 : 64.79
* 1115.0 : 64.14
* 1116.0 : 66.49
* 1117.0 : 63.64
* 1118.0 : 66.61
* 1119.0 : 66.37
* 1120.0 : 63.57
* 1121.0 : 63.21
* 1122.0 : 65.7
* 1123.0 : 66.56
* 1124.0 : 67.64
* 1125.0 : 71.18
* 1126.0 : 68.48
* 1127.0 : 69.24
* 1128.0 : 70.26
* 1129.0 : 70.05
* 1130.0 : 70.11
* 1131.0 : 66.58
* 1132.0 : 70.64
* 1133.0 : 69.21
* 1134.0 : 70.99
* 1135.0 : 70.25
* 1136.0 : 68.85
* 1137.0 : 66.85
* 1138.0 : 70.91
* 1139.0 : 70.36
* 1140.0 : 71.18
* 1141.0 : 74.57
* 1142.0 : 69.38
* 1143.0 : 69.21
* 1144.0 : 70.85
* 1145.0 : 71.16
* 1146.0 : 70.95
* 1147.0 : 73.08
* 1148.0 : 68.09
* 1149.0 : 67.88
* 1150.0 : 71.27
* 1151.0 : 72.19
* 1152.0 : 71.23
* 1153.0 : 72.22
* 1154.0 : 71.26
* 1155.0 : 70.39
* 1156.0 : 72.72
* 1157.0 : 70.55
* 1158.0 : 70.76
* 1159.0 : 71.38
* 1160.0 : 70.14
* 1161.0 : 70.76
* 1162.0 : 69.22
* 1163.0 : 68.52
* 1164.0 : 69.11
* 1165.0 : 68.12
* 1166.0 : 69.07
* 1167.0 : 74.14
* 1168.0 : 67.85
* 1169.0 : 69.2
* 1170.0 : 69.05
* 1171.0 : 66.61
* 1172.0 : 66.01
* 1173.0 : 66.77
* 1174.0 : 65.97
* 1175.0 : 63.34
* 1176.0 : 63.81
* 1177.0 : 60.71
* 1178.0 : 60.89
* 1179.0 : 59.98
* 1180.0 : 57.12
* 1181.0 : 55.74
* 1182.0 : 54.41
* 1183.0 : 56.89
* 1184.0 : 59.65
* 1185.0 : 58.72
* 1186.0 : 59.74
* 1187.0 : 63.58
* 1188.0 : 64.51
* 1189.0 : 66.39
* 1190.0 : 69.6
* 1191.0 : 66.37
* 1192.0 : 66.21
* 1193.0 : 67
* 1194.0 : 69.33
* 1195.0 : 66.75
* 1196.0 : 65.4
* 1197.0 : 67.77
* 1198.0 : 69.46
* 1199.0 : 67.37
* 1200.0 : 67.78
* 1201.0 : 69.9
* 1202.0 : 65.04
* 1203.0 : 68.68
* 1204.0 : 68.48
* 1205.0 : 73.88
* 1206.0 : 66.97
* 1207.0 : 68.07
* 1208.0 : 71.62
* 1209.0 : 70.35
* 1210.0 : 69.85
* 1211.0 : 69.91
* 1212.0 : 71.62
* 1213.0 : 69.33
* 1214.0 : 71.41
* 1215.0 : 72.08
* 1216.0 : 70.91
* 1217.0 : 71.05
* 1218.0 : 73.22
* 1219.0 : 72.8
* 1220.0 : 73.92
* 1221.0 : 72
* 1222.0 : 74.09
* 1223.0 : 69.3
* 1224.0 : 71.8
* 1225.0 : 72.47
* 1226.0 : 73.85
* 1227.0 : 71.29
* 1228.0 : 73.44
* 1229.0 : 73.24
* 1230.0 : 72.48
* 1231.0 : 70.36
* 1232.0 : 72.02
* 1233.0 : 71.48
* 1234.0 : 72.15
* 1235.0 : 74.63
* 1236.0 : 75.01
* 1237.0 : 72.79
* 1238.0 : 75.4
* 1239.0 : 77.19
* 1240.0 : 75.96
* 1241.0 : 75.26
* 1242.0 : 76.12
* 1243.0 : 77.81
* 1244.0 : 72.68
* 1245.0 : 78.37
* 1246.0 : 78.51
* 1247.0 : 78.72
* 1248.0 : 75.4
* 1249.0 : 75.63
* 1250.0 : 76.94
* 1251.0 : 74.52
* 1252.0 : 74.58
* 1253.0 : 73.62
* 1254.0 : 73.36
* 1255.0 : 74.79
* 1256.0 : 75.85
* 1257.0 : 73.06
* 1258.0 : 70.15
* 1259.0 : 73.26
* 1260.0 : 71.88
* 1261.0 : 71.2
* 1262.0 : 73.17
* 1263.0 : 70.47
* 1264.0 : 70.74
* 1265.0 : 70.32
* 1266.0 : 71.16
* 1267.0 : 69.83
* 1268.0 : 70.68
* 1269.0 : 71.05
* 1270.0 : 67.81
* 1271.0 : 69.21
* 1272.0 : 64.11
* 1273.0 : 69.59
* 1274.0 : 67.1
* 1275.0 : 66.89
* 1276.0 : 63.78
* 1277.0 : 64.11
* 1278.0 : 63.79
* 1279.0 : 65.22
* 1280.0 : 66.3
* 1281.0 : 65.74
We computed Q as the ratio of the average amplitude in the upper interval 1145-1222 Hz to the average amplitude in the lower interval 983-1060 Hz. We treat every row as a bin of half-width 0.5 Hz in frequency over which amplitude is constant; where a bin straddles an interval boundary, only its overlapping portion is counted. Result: 1.23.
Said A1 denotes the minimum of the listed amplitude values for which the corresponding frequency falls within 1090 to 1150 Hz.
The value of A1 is 63.21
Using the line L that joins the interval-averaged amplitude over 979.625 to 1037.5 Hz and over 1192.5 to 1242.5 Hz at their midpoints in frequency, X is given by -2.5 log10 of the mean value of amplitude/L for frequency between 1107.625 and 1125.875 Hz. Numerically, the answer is -0.05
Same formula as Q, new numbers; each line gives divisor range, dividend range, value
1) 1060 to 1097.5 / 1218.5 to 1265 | 1.09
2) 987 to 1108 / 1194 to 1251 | 1.20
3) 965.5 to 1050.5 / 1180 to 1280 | 1.27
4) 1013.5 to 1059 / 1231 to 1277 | 1.32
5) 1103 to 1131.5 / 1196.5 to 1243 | 1.08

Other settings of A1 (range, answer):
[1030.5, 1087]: 51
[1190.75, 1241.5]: 65.04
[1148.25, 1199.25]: 54.41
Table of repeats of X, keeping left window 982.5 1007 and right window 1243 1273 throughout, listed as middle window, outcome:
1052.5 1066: -0.08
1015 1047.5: 0.14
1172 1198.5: 0.08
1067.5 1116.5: -0.07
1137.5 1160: -0.07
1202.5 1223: -0.01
